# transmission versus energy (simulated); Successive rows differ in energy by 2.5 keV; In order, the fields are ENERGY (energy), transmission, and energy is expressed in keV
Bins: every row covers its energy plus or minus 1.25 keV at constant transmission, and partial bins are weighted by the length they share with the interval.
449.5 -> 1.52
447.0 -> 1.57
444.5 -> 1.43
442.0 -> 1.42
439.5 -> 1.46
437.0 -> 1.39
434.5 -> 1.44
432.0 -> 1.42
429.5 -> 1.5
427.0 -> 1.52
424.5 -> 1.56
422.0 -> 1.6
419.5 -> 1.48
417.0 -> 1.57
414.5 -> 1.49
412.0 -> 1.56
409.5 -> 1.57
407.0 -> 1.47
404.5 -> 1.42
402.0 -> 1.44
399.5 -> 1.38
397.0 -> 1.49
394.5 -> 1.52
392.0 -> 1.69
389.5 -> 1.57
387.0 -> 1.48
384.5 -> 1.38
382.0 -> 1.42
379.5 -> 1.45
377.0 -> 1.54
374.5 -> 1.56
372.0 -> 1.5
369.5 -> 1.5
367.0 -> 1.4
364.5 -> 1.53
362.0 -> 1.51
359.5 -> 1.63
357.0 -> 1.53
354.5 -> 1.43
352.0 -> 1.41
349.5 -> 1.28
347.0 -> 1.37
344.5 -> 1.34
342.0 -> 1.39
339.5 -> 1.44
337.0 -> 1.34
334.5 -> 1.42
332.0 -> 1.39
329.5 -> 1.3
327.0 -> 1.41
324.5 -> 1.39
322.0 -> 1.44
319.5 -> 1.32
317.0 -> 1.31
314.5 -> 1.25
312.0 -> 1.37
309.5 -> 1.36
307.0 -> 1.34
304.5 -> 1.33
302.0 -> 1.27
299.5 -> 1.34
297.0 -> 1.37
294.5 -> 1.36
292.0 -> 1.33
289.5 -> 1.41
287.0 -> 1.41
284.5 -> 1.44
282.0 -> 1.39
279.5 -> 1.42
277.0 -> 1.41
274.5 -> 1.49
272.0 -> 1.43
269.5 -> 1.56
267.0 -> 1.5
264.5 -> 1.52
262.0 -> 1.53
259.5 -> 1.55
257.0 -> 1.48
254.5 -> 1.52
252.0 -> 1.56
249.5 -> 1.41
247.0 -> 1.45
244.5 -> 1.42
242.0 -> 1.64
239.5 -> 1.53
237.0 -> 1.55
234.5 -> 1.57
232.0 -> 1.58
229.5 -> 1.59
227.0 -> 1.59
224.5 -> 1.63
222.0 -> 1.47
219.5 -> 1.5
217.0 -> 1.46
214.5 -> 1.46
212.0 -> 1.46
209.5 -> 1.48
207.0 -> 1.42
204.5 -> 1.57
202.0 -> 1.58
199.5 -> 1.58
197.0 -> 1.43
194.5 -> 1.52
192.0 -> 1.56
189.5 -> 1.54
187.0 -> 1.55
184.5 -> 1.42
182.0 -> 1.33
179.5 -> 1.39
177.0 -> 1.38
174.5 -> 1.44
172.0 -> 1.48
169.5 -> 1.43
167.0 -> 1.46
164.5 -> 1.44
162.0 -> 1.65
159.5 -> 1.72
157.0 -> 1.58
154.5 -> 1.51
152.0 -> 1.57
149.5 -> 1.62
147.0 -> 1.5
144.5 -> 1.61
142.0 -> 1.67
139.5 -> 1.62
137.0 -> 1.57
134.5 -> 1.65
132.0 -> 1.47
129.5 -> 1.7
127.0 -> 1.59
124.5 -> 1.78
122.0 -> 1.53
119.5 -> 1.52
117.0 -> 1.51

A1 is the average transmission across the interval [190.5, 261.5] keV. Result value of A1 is 1.52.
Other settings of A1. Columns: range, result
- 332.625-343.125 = 1.4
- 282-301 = 1.38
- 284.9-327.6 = 1.35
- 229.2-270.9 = 1.53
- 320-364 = 1.41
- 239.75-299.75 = 1.46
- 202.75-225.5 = 1.49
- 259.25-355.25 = 1.39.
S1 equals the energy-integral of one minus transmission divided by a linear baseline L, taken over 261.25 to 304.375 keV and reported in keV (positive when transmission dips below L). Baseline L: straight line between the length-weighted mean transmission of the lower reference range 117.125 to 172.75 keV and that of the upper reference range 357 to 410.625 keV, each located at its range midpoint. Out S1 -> 3.2 keV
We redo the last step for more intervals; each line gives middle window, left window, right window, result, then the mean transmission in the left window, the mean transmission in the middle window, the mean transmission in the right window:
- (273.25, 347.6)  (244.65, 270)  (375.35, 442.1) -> 6.3 keV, 1.5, 1.37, 1.49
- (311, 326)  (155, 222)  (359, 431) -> 1.5 keV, 1.49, 1.35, 1.51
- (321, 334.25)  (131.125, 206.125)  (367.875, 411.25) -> 1.0 keV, 1.53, 1.39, 1.49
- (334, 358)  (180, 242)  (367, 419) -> 1.7 keV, 1.52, 1.39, 1.5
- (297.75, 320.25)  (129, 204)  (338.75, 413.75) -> 2.6 keV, 1.53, 1.32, 1.47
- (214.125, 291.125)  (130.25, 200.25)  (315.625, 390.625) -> -0.9 keV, 1.53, 1.5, 1.43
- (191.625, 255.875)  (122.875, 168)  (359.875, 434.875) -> 1.9 keV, 1.6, 1.52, 1.5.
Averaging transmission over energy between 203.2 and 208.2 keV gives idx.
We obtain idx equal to 1.5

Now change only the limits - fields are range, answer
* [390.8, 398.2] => 1.57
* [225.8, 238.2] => 1.58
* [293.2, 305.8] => 1.33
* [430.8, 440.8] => 1.43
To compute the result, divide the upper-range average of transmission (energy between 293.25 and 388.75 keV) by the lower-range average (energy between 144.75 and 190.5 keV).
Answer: 0.94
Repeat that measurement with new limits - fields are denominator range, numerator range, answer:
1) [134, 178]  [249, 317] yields 0.92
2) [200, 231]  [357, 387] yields 0.98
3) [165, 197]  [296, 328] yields 0.92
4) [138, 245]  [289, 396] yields 0.93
